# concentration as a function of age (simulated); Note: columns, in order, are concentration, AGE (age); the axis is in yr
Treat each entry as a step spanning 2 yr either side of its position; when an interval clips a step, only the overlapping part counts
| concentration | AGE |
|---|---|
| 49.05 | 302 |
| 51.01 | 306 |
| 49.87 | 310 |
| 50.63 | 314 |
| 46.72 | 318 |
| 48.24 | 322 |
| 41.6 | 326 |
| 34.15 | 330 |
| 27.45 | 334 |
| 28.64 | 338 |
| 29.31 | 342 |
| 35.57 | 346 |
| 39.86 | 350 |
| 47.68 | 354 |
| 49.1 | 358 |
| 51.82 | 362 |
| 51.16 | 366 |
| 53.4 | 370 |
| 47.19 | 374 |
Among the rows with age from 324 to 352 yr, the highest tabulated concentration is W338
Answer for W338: 41.6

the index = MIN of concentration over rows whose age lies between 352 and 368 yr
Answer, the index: 47.68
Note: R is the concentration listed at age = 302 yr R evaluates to 49.05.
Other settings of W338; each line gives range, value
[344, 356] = 47.68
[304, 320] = 51.01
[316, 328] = 48.24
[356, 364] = 51.82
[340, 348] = 35.57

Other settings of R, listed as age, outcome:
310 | 49.87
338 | 28.64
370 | 53.4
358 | 49.1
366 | 51.16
